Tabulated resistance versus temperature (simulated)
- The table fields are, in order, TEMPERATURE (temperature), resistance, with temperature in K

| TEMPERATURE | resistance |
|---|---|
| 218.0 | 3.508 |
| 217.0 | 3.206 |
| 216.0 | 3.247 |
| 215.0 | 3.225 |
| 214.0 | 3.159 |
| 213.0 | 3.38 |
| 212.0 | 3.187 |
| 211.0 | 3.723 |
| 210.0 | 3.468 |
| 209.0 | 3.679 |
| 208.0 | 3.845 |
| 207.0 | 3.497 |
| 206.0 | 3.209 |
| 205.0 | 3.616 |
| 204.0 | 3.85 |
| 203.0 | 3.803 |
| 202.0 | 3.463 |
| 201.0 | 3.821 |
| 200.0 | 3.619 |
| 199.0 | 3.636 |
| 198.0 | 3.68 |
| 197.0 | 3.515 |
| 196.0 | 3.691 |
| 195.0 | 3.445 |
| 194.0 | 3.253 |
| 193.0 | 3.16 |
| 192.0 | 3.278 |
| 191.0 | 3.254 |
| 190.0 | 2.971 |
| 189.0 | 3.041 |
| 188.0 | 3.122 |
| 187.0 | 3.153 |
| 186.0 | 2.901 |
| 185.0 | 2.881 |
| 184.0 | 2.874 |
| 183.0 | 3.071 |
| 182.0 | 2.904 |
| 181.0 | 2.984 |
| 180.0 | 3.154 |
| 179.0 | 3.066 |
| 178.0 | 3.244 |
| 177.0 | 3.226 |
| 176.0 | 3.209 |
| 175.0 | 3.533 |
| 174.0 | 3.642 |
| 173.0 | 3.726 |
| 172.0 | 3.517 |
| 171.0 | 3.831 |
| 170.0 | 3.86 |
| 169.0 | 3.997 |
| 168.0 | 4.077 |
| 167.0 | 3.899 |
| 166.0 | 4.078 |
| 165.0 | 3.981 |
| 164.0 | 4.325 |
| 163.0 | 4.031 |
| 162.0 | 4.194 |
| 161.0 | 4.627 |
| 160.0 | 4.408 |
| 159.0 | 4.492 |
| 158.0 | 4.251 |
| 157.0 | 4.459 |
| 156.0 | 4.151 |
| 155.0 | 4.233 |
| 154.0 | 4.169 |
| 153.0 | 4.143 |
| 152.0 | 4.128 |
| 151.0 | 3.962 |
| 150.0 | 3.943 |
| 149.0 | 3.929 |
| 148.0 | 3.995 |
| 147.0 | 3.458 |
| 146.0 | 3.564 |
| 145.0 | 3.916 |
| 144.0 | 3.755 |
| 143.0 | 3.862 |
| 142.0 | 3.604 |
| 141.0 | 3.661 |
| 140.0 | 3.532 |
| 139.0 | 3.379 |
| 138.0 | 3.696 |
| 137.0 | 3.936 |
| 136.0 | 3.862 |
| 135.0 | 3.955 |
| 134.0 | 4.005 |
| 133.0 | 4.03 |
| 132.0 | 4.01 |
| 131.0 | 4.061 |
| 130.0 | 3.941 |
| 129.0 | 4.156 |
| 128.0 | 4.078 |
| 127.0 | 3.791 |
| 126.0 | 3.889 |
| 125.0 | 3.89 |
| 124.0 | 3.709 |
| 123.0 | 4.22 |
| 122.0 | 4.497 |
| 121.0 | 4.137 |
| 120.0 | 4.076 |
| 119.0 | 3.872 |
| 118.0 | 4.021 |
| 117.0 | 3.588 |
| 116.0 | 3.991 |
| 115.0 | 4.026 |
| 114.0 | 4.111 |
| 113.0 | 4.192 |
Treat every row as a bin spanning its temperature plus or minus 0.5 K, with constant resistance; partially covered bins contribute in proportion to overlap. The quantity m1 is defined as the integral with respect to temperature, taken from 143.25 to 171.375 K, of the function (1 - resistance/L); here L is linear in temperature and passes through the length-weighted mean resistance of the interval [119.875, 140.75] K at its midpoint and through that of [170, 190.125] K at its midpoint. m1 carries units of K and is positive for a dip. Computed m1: -4.1 K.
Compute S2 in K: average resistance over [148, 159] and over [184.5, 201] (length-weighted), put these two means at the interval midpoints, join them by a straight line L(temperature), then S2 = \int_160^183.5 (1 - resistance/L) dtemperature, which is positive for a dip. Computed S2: 0.6 K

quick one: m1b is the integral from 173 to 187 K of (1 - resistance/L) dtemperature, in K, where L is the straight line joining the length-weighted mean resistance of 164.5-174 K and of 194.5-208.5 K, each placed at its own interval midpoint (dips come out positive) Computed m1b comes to 2.4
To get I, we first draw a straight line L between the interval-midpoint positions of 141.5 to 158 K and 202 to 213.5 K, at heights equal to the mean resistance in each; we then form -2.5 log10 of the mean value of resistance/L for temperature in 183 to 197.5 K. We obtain 0.16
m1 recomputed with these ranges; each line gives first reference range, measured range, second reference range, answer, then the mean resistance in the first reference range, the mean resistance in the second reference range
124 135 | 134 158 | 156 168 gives 1.3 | 3.97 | 4.24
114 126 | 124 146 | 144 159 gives 0.9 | 4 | 4.03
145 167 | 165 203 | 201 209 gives 4.2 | 4.11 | 3.63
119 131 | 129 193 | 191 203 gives 1.0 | 4.03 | 3.51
